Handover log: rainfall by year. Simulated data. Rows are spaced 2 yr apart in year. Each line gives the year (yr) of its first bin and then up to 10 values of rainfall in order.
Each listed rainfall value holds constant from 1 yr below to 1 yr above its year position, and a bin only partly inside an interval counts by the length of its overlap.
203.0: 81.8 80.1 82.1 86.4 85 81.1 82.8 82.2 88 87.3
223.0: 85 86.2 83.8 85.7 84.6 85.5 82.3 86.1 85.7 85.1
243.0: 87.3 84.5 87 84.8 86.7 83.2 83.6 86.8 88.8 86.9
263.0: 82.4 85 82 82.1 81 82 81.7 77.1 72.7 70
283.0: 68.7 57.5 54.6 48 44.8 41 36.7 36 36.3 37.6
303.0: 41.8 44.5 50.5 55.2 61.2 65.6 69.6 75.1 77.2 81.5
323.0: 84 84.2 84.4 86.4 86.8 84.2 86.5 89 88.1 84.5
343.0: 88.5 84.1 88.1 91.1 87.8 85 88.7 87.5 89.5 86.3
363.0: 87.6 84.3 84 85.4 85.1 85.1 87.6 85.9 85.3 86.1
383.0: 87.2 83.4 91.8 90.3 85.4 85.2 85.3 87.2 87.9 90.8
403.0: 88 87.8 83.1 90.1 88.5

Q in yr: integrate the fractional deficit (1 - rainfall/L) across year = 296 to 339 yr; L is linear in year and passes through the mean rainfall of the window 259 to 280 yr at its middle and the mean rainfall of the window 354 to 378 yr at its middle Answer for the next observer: 8.27 yr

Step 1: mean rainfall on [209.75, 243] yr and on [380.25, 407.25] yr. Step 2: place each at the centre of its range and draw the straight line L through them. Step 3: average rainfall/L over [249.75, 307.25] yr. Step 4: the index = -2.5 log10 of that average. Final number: 0.28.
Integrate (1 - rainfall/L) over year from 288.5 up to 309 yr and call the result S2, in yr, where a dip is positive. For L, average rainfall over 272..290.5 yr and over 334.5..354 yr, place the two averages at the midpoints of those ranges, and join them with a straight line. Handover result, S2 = 8.6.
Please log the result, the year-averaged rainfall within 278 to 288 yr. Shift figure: 64.7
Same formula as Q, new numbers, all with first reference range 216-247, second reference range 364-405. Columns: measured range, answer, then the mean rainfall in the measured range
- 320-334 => 0.26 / 84.5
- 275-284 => 1.32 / 73.2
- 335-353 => -0.25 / 87.4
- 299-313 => 6.05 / 48.8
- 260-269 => 0.18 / 83.9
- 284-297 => 5.99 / 46.2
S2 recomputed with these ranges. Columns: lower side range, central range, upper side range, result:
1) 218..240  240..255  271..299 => -1.7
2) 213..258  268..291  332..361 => 4.4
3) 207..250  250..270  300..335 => -1.3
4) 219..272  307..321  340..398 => 3.1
